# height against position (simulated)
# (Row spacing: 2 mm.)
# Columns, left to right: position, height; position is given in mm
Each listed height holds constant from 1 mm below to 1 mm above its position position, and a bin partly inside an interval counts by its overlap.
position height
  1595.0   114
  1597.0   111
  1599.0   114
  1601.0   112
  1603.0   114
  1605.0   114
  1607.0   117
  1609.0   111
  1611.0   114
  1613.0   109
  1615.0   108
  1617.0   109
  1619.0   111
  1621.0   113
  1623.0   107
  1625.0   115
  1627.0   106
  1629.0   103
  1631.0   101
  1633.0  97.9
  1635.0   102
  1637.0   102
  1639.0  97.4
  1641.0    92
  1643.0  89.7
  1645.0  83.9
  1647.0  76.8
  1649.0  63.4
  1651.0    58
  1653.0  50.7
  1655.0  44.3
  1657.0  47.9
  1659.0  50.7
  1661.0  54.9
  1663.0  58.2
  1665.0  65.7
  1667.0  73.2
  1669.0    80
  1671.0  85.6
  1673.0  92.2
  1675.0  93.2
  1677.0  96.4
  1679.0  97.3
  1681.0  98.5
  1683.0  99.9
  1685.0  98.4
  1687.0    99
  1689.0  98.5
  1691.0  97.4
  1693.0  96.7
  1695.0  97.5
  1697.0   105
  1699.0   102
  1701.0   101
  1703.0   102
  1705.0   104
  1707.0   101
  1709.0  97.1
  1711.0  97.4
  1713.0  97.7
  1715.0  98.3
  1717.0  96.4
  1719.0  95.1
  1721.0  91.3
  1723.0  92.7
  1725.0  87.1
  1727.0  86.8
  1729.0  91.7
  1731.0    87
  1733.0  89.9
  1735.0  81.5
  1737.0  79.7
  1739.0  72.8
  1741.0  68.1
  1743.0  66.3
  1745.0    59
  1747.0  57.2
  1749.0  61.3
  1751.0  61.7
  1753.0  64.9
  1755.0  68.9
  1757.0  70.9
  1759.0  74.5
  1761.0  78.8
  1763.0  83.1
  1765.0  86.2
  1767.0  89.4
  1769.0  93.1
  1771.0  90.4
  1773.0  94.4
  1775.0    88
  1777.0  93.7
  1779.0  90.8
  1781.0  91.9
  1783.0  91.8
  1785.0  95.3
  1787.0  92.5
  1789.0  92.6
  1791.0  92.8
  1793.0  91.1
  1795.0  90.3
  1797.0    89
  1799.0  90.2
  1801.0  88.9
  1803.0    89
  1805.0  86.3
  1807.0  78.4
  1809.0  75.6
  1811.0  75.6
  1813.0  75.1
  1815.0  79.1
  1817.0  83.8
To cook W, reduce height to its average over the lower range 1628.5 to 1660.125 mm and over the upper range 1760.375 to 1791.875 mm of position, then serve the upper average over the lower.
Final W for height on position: 1.2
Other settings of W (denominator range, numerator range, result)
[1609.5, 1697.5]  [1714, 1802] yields 0.94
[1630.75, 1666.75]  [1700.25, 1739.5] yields 1.26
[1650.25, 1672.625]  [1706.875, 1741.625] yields 1.45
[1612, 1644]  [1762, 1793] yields 0.88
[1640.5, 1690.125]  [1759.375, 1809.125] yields 1.14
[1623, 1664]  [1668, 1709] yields 1.21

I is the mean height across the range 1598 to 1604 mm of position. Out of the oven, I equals 113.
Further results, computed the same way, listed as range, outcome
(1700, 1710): 101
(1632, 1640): 99.8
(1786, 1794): 92.2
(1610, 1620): 110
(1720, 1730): 89.9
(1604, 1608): 116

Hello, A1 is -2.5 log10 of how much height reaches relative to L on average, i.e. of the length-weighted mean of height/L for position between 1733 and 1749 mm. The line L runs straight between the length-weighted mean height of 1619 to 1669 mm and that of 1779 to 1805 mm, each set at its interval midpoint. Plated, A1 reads 0.25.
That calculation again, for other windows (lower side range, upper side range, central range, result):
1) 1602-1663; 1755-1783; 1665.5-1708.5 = -0.08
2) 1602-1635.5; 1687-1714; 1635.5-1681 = 0.35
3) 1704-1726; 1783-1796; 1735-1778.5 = 0.22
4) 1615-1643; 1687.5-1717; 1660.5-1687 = 0.19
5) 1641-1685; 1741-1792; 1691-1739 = -0.21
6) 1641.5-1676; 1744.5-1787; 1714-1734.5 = -0.20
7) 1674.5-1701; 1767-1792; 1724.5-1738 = 0.11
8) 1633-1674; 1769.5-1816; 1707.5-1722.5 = -0.20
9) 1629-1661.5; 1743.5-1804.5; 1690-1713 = -0.25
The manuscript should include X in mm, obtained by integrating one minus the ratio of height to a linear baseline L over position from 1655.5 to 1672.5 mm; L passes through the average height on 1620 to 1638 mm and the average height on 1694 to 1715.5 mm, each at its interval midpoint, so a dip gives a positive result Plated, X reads 6.3 mm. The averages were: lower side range 105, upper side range 100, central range 64.7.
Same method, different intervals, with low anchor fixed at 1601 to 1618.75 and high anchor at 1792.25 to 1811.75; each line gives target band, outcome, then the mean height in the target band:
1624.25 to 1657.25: 7.1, 84.8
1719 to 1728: 0.6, 90.1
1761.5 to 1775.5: 0.2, 88.9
